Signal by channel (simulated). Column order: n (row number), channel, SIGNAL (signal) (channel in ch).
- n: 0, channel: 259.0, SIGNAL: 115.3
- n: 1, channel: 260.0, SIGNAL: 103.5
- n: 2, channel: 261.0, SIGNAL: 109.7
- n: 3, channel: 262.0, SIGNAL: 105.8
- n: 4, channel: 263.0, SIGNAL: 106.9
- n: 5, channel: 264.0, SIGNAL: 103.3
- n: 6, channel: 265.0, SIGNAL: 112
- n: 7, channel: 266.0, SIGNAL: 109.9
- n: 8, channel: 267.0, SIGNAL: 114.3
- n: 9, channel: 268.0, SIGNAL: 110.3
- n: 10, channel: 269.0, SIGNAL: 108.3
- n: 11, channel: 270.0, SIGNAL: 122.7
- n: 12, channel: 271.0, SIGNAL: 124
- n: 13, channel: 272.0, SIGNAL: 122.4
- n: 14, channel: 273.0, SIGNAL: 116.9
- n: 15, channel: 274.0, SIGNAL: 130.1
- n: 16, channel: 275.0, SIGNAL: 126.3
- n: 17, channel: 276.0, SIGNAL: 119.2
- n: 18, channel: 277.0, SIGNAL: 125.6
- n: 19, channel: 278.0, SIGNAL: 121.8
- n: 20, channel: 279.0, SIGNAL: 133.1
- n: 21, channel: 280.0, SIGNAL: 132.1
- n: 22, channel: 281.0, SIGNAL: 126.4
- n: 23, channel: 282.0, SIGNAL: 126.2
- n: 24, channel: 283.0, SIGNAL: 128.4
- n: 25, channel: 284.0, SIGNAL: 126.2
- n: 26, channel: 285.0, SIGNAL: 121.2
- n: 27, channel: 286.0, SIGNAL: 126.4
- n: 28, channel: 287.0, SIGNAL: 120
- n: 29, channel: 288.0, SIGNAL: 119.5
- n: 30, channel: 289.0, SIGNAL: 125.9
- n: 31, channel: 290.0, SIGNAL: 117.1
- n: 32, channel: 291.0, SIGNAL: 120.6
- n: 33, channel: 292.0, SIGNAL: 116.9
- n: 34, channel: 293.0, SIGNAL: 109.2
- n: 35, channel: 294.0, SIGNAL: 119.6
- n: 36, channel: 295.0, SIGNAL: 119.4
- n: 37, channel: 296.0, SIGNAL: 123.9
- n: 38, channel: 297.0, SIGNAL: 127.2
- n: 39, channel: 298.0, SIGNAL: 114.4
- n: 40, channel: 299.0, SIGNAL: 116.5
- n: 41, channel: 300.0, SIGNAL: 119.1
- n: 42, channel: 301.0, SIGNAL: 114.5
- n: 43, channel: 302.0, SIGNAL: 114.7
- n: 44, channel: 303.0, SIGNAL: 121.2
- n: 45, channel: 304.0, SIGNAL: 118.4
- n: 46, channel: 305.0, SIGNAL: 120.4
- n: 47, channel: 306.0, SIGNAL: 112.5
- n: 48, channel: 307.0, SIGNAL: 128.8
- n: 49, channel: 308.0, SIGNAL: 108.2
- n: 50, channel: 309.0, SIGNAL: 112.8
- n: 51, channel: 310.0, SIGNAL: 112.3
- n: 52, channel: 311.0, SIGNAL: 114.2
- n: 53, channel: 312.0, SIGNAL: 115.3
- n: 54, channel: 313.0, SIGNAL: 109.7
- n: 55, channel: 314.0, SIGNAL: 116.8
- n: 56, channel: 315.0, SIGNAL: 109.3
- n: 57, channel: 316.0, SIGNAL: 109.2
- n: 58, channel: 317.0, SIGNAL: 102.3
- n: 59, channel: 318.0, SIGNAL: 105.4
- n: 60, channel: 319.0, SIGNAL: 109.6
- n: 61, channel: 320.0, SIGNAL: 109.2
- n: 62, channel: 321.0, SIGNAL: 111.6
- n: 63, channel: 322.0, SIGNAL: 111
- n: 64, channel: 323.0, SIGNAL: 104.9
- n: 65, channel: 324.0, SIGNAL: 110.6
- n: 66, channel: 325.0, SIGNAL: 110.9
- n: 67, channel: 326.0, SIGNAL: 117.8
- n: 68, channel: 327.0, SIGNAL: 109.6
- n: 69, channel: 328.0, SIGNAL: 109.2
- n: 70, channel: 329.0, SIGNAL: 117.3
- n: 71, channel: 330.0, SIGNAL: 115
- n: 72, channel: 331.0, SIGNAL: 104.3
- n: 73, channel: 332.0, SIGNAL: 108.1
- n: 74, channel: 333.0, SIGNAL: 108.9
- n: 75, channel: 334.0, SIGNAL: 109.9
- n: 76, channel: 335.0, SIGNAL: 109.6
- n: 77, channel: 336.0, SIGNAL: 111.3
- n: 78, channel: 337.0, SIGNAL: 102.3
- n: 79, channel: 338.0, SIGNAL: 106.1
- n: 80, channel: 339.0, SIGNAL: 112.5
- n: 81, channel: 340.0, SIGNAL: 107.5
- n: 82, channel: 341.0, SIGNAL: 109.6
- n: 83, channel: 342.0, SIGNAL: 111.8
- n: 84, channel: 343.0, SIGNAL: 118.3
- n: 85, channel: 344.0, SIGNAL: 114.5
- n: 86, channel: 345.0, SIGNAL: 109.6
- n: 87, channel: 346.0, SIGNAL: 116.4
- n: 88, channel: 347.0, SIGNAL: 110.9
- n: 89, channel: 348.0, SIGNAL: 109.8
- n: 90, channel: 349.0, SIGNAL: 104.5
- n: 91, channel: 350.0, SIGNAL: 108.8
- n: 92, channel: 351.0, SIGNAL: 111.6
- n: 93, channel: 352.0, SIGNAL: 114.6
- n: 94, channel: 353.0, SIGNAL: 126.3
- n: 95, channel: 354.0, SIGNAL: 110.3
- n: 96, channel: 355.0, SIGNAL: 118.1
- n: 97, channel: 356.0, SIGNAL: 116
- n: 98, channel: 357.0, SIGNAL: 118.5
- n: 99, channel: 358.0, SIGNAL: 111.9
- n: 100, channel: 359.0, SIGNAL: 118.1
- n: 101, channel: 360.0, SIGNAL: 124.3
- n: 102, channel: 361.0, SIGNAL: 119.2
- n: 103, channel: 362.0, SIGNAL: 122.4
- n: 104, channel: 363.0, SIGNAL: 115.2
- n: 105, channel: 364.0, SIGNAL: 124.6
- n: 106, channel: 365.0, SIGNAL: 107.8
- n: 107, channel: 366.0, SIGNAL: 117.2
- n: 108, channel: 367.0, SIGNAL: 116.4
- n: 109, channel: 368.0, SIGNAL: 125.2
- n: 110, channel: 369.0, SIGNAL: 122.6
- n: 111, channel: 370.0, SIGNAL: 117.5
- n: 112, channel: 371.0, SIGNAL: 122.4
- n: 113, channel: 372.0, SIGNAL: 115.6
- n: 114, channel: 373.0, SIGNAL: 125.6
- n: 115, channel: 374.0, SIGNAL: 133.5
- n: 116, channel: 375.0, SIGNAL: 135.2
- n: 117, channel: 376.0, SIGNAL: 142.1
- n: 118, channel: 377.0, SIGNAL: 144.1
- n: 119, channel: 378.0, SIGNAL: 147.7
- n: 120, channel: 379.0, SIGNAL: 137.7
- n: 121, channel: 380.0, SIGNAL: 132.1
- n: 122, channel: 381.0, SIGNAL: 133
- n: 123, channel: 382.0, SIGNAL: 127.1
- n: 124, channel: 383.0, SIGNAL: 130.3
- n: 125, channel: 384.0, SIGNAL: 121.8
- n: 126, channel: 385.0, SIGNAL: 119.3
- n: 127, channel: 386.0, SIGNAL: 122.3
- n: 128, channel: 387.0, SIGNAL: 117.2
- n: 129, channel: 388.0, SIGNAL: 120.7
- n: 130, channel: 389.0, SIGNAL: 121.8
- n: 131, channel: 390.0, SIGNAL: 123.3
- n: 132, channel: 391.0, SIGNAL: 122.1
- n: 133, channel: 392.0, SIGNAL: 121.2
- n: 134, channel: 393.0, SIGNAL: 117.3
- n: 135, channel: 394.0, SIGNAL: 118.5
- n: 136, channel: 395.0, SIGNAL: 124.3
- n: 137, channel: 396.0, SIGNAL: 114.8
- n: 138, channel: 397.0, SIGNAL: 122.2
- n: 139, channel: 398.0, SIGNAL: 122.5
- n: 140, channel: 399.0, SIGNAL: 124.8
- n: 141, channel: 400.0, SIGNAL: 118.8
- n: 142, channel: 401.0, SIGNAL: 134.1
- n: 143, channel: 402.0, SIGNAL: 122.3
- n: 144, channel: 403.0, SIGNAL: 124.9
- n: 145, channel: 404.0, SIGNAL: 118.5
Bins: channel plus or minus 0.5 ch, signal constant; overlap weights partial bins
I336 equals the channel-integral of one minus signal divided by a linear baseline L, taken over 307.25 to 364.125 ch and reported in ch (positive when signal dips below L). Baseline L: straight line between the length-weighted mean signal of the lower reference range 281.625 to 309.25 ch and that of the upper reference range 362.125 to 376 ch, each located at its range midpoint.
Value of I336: 4.1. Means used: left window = 120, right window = 122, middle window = 112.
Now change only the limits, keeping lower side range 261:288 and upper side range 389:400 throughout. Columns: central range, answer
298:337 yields 2.6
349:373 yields 0.6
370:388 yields -1.2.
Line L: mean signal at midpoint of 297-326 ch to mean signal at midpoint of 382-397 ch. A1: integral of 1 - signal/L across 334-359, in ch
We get 1.01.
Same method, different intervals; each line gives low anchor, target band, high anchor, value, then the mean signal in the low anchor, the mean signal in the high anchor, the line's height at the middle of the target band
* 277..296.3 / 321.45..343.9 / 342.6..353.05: 0.9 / 123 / 113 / 115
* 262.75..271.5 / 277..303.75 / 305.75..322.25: -2.3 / 113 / 112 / 112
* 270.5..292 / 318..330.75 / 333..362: 0.6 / 124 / 113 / 117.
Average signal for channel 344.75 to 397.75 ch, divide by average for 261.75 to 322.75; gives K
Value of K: 1.03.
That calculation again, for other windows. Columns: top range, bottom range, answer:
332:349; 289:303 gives 0.93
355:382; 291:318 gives 1.08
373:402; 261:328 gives 1.09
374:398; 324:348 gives 1.14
